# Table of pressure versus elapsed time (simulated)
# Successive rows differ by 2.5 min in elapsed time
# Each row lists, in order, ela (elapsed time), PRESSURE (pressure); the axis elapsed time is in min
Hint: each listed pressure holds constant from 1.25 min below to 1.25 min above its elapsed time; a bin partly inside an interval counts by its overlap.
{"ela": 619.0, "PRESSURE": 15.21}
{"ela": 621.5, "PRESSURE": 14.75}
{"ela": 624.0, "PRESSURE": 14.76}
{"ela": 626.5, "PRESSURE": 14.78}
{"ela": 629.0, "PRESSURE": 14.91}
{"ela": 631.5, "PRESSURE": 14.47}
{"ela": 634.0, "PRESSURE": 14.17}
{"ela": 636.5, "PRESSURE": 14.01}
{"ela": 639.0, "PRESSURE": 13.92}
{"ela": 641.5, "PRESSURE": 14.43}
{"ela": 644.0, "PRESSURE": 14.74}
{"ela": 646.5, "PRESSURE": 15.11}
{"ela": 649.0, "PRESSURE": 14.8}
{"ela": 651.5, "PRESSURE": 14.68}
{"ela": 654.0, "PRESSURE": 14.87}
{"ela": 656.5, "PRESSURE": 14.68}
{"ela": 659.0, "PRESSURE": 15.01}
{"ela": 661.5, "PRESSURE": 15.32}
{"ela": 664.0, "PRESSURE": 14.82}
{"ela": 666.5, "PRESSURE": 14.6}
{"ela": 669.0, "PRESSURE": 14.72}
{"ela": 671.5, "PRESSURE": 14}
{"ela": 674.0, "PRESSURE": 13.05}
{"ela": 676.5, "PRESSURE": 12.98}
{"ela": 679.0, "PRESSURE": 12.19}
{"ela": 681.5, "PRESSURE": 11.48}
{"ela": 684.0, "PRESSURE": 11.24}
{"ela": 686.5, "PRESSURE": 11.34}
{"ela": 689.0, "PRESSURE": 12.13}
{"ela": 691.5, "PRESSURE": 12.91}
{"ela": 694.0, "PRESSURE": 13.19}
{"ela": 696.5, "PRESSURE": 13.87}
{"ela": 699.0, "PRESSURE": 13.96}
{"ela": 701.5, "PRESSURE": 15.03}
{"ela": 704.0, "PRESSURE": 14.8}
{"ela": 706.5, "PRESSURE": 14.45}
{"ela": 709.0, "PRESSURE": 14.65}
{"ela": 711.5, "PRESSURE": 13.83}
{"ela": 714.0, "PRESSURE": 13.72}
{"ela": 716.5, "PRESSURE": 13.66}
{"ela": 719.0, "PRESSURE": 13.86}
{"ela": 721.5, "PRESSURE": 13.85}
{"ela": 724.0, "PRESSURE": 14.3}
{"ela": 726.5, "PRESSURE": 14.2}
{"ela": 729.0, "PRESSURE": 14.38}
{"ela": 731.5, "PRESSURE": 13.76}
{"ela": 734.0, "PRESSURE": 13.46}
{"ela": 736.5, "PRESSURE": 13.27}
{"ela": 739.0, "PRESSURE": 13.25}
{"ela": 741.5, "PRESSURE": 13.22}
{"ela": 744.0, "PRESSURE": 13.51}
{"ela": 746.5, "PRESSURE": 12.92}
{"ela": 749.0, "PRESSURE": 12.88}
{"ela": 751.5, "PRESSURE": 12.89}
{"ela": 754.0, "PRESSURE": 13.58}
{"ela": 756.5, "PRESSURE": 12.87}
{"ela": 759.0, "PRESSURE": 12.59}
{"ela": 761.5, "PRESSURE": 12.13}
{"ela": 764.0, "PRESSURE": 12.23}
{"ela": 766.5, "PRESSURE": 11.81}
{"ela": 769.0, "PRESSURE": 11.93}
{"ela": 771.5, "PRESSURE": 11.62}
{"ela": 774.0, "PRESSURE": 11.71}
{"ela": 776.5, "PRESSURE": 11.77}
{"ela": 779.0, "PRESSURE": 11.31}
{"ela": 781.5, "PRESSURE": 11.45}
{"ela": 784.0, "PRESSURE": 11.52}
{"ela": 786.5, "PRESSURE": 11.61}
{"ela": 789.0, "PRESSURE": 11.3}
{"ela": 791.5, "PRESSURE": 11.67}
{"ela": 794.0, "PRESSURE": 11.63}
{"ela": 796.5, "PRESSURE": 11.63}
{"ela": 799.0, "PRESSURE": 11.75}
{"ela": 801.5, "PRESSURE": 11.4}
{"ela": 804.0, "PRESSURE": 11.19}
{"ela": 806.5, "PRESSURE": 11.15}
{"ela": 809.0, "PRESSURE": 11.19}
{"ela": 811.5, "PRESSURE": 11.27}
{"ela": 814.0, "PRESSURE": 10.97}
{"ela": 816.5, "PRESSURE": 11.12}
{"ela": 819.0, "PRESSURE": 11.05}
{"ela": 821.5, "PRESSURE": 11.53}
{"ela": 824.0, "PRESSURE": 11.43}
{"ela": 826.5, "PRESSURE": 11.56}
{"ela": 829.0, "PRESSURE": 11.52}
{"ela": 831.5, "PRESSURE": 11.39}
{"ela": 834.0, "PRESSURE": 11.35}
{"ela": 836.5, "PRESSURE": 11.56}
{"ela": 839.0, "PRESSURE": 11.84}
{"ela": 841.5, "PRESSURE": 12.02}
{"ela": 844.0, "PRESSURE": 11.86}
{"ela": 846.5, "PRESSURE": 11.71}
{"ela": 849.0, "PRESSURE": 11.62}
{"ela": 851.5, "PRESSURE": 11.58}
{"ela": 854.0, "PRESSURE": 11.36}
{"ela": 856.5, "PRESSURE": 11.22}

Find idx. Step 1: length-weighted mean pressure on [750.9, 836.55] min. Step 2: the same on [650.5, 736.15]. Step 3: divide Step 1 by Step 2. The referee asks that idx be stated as 0.8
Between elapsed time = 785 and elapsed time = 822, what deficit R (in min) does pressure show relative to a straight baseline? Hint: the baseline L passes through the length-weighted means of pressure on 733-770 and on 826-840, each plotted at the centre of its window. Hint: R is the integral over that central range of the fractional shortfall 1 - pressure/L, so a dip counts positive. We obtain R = 1.98 min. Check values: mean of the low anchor 12.8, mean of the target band 11.4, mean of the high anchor 11.5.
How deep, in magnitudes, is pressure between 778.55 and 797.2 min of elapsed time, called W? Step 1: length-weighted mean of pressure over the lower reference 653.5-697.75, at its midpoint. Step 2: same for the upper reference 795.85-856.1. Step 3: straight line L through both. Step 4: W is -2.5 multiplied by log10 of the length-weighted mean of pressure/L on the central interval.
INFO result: 0.04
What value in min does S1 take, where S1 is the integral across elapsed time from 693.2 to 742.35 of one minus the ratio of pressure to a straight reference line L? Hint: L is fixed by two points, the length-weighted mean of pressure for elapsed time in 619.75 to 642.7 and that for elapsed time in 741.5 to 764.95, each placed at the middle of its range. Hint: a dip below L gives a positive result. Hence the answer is -2.24 min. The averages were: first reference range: 14.5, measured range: 13.9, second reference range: 12.9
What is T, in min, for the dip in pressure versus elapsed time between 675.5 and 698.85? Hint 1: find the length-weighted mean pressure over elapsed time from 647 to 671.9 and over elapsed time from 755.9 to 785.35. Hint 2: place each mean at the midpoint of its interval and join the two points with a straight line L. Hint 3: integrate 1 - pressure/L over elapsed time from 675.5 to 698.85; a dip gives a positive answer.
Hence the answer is 2.7 min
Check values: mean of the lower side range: 14.8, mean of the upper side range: 11.9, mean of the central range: 12.4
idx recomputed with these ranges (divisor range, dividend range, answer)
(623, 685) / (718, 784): 0.91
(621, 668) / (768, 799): 0.79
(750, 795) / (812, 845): 0.96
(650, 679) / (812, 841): 0.80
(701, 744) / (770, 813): 0.82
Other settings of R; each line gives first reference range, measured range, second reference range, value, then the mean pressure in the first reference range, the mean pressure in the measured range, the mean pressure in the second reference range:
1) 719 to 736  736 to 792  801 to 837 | 2.61 min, 14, 12.3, 11.3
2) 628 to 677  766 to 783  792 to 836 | 0.68 min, 14.5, 11.6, 11.4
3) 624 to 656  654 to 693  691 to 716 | 2.47 min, 14.6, 13.4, 14.1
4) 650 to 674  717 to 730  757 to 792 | -0.99 min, 14.7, 14.1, 11.8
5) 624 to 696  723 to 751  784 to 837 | -2.04 min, 13.9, 13.5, 11.4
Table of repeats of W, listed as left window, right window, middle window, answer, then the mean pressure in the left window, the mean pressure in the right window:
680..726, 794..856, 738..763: -0.02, 13.5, 11.5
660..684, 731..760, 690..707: -0.04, 13.6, 13.2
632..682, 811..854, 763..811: 0.06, 14.2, 11.5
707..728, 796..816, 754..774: 0.03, 14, 11.3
